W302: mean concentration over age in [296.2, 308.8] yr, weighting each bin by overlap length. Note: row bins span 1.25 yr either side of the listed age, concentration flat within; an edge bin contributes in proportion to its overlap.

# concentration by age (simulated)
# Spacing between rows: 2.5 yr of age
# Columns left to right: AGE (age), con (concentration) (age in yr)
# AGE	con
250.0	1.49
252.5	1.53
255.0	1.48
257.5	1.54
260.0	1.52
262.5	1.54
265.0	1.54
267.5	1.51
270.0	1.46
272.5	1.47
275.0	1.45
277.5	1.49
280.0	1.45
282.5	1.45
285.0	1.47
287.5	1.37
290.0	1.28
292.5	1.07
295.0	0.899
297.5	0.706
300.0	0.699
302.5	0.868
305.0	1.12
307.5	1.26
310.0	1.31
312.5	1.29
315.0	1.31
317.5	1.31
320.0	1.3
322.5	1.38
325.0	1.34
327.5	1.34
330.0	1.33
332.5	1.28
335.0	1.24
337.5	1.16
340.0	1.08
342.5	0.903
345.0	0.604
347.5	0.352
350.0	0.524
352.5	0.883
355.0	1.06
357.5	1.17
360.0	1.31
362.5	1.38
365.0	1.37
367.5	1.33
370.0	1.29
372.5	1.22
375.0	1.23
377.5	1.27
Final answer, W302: 0.932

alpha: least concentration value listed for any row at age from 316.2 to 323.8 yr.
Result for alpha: 1.3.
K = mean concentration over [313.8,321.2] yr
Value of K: 1.31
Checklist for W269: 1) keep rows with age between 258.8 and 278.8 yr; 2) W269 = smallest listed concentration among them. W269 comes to 1.45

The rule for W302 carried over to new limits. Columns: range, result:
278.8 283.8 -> 1.45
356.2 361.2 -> 1.24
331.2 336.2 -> 1.26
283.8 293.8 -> 1.29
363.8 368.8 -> 1.35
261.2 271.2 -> 1.51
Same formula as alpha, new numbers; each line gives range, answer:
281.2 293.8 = 1.07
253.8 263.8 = 1.48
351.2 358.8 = 0.883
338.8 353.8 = 0.352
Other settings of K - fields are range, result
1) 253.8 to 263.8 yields 1.52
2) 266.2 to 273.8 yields 1.48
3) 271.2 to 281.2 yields 1.47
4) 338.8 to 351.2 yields 0.692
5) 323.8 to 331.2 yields 1.34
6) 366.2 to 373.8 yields 1.28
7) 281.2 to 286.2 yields 1.46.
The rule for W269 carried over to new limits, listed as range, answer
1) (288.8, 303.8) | 0.699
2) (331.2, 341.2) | 1.08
